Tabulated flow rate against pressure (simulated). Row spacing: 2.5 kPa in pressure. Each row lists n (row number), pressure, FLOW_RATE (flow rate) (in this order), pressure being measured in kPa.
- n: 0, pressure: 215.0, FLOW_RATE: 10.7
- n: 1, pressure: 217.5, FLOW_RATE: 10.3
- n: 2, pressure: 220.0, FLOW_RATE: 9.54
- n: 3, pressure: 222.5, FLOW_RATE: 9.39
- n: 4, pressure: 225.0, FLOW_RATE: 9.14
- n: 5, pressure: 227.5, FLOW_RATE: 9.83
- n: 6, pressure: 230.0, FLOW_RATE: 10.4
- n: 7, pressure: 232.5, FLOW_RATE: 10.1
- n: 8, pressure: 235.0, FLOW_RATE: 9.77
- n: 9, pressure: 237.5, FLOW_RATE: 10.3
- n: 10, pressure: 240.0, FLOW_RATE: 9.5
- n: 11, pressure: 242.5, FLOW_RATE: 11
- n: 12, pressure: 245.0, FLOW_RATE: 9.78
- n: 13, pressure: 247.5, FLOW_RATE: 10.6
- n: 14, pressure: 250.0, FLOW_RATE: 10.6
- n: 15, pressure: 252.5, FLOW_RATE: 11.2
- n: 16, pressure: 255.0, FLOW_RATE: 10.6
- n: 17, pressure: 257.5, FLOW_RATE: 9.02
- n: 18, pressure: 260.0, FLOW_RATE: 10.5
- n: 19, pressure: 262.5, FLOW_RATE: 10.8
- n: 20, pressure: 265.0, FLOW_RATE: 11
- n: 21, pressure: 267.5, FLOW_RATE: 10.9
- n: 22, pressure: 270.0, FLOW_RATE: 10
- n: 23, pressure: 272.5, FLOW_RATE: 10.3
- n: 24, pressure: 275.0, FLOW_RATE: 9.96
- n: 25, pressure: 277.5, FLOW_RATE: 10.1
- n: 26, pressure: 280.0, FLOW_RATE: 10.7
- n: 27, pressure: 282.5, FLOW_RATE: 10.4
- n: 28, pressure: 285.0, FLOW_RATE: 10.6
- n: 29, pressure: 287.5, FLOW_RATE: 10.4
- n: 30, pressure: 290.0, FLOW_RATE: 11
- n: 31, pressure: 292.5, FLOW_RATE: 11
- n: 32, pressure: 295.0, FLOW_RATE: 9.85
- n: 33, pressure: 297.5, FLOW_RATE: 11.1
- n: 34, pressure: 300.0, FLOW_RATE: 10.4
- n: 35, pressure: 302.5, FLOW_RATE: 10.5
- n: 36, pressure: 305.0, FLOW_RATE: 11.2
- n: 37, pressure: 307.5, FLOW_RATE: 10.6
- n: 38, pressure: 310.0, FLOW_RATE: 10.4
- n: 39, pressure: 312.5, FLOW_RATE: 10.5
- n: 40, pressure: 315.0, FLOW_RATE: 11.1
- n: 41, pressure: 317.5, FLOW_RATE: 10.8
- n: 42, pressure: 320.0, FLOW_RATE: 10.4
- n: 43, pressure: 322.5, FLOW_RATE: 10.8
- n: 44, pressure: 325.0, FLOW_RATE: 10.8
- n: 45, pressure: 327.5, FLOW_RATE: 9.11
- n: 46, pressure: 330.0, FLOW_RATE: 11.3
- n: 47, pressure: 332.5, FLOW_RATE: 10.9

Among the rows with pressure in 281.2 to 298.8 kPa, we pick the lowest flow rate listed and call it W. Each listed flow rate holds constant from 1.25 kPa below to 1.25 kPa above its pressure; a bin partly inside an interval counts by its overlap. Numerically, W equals 9.85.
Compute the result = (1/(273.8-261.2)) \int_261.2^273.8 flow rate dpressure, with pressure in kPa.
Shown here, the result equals 10.6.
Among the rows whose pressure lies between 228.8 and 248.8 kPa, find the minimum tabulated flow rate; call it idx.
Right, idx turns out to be 9.5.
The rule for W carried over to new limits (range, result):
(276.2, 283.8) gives 10.1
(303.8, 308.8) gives 10.6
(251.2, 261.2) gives 9.02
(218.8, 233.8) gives 9.14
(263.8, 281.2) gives 9.96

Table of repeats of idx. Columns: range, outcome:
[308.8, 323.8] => 10.4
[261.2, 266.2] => 10.8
